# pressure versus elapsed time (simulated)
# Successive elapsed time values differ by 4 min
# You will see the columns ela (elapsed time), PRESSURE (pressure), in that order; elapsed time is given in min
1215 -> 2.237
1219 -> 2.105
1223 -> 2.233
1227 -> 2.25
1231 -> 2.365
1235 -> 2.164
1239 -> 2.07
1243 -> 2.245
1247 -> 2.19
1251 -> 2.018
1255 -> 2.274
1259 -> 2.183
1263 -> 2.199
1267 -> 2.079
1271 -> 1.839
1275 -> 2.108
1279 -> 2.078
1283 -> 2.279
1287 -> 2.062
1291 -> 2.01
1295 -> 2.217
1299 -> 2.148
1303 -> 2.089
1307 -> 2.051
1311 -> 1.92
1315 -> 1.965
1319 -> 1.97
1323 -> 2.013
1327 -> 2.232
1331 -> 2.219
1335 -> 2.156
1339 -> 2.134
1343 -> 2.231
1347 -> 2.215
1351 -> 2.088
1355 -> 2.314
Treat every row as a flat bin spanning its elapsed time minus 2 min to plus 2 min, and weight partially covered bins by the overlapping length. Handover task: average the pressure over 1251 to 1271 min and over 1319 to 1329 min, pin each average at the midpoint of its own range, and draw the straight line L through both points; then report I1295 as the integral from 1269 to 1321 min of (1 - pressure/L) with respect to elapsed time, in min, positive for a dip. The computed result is 1.3 min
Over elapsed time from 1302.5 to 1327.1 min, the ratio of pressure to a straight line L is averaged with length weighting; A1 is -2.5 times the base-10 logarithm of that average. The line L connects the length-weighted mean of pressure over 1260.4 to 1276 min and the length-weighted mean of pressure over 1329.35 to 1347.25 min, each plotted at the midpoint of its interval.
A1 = 0.07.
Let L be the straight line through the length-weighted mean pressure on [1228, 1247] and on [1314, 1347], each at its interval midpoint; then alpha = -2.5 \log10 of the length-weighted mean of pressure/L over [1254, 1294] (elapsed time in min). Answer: 0.03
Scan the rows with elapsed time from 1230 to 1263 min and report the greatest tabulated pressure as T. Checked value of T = 2.365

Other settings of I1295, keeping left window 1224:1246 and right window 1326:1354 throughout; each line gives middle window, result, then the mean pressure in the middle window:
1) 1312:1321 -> 0.9 min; 1.96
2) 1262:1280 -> 1.3 min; 2.05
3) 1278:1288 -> 0.2 min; 2.15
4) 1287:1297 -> 0.4 min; 2.1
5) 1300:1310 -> 0.6 min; 2.06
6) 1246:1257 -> 0.3 min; 2.16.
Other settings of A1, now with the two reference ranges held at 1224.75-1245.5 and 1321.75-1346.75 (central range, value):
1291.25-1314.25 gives 0.058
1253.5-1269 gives 0.013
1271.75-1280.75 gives 0.072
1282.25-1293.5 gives 0.046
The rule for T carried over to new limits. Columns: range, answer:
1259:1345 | 2.279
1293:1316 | 2.217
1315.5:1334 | 2.232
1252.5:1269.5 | 2.274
